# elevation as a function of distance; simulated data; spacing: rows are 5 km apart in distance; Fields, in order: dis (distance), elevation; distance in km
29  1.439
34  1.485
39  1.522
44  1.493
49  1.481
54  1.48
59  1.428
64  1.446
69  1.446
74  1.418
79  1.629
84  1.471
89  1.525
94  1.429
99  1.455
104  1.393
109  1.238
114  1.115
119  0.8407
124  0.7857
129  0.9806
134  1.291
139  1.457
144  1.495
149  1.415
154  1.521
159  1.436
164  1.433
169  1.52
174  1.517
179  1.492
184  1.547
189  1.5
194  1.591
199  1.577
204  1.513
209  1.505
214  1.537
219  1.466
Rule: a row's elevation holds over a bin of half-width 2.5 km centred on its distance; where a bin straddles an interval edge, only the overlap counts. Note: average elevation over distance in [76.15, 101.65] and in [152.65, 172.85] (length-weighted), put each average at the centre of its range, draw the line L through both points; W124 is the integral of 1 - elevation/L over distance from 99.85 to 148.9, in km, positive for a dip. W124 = 9.6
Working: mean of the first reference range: 1.5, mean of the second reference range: 1.48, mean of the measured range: 1.2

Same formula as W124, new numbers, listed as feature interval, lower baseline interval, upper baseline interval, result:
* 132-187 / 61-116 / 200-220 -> 0.2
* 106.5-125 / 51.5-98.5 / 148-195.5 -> 5.9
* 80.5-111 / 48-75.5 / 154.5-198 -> 0.8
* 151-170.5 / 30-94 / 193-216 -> 0.6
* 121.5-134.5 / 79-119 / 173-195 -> 4.0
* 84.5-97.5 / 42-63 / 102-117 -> -1.7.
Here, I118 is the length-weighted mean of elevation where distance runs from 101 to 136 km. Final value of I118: 1.09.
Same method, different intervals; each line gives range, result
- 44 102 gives 1.47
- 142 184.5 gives 1.48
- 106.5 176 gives 1.29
